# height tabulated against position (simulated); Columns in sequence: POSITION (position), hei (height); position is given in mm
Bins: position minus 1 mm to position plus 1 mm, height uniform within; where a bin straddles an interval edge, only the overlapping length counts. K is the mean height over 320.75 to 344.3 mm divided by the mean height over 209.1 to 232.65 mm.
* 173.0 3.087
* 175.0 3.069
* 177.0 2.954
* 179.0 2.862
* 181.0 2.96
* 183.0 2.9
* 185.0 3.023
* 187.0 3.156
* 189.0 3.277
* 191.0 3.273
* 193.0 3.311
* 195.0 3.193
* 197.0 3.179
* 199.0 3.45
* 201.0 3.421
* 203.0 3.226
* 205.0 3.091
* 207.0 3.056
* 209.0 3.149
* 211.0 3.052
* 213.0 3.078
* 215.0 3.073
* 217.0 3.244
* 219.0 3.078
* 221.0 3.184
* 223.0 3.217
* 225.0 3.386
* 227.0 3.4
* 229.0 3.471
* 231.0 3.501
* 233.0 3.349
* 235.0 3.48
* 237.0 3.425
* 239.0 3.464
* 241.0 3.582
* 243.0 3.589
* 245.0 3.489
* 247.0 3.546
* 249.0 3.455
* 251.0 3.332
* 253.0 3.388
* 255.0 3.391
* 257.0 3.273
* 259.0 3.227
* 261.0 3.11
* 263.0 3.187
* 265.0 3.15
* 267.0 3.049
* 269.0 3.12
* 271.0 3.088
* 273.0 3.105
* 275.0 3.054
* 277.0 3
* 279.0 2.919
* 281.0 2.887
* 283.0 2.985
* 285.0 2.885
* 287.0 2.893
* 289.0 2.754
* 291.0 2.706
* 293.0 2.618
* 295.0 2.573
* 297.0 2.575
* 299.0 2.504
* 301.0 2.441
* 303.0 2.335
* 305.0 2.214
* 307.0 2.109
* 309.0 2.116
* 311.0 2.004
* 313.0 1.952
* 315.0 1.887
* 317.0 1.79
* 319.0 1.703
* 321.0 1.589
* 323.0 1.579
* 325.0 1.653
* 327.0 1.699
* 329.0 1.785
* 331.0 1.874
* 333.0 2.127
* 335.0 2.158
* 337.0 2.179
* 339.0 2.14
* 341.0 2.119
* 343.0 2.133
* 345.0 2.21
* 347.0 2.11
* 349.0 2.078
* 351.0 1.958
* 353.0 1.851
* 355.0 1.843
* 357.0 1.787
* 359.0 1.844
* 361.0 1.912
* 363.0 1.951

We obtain 0.6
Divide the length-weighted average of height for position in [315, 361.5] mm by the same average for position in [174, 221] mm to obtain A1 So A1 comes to 0.6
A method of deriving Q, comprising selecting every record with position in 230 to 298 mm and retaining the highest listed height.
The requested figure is 3.589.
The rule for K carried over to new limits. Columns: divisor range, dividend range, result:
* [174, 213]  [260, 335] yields 0.78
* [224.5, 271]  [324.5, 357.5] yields 0.59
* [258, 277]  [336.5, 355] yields 0.66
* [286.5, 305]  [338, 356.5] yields 0.79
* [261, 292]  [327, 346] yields 0.69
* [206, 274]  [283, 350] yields 0.66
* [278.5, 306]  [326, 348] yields 0.77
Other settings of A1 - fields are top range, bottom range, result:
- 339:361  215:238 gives 0.60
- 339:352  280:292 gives 0.74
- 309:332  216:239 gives 0.53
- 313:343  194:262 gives 0.57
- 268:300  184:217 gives 0.89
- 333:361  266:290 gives 0.68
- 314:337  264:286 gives 0.60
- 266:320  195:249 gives 0.77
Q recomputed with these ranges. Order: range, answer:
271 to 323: 3.105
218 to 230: 3.471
